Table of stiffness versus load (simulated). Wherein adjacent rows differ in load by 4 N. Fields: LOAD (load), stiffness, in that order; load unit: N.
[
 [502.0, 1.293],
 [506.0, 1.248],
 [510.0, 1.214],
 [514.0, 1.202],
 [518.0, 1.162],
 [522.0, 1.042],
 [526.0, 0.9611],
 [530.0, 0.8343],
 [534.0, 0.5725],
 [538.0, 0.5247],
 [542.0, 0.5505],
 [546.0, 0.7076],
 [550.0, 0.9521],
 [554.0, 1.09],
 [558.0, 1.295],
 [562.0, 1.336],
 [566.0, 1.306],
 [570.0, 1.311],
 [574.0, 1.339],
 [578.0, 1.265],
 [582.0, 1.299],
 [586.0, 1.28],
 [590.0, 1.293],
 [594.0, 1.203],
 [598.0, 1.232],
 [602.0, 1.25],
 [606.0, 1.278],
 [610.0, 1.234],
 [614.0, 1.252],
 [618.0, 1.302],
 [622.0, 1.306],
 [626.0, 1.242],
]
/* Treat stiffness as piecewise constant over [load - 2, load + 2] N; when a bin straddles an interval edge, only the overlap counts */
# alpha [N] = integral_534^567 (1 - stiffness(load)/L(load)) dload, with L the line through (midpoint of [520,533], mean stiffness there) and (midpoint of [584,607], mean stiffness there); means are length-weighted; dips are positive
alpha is 3.53 N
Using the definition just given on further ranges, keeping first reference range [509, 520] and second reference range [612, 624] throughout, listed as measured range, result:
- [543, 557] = 3.5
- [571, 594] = -0.6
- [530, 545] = 7.6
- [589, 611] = 0.4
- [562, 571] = -0.5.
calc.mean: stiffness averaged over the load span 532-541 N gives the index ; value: 0.549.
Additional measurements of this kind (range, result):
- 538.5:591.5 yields 1.14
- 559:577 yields 1.32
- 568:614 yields 1.27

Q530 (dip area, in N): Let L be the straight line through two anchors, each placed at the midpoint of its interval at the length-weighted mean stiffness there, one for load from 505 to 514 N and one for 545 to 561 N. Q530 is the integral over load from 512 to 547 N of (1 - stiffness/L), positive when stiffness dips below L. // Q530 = 9.4 N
